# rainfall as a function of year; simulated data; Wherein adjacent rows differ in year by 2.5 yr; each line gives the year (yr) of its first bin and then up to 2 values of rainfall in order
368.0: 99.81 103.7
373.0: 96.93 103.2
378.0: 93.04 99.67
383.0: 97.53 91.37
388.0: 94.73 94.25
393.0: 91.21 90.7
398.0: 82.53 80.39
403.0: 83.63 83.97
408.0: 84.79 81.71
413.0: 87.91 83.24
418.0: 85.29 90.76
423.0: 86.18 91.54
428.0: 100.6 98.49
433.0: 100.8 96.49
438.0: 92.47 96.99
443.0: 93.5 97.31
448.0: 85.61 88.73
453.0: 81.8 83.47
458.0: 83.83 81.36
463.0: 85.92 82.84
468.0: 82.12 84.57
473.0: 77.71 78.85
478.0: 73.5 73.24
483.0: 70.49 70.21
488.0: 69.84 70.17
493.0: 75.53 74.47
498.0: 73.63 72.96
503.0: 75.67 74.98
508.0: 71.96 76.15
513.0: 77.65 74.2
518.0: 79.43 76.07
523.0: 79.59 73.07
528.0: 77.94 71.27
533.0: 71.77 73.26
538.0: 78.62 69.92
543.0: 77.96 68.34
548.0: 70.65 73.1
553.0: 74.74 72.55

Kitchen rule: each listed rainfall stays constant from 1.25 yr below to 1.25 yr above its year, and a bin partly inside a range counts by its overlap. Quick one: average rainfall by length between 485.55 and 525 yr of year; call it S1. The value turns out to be 74.6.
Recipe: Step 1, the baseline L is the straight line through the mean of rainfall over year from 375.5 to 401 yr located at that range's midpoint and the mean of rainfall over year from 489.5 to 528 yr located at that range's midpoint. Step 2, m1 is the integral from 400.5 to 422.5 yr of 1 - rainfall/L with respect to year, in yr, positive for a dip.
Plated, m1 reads 1.0 yr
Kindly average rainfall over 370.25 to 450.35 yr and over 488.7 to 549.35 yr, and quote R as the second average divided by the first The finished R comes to 0.8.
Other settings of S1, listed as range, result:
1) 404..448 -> 91.1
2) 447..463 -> 84.2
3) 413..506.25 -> 83.5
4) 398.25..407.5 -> 82.8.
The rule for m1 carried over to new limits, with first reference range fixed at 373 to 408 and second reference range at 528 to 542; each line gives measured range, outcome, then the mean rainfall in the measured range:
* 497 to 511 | 0.57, 74.1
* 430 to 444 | -1.78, 96.4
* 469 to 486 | 1.00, 75.8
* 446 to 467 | -0.38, 84.6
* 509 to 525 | -0.26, 76.9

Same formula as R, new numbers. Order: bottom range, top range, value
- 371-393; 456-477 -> 0.85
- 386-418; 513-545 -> 0.87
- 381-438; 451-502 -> 0.86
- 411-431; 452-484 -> 0.89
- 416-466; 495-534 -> 0.83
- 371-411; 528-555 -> 0.80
